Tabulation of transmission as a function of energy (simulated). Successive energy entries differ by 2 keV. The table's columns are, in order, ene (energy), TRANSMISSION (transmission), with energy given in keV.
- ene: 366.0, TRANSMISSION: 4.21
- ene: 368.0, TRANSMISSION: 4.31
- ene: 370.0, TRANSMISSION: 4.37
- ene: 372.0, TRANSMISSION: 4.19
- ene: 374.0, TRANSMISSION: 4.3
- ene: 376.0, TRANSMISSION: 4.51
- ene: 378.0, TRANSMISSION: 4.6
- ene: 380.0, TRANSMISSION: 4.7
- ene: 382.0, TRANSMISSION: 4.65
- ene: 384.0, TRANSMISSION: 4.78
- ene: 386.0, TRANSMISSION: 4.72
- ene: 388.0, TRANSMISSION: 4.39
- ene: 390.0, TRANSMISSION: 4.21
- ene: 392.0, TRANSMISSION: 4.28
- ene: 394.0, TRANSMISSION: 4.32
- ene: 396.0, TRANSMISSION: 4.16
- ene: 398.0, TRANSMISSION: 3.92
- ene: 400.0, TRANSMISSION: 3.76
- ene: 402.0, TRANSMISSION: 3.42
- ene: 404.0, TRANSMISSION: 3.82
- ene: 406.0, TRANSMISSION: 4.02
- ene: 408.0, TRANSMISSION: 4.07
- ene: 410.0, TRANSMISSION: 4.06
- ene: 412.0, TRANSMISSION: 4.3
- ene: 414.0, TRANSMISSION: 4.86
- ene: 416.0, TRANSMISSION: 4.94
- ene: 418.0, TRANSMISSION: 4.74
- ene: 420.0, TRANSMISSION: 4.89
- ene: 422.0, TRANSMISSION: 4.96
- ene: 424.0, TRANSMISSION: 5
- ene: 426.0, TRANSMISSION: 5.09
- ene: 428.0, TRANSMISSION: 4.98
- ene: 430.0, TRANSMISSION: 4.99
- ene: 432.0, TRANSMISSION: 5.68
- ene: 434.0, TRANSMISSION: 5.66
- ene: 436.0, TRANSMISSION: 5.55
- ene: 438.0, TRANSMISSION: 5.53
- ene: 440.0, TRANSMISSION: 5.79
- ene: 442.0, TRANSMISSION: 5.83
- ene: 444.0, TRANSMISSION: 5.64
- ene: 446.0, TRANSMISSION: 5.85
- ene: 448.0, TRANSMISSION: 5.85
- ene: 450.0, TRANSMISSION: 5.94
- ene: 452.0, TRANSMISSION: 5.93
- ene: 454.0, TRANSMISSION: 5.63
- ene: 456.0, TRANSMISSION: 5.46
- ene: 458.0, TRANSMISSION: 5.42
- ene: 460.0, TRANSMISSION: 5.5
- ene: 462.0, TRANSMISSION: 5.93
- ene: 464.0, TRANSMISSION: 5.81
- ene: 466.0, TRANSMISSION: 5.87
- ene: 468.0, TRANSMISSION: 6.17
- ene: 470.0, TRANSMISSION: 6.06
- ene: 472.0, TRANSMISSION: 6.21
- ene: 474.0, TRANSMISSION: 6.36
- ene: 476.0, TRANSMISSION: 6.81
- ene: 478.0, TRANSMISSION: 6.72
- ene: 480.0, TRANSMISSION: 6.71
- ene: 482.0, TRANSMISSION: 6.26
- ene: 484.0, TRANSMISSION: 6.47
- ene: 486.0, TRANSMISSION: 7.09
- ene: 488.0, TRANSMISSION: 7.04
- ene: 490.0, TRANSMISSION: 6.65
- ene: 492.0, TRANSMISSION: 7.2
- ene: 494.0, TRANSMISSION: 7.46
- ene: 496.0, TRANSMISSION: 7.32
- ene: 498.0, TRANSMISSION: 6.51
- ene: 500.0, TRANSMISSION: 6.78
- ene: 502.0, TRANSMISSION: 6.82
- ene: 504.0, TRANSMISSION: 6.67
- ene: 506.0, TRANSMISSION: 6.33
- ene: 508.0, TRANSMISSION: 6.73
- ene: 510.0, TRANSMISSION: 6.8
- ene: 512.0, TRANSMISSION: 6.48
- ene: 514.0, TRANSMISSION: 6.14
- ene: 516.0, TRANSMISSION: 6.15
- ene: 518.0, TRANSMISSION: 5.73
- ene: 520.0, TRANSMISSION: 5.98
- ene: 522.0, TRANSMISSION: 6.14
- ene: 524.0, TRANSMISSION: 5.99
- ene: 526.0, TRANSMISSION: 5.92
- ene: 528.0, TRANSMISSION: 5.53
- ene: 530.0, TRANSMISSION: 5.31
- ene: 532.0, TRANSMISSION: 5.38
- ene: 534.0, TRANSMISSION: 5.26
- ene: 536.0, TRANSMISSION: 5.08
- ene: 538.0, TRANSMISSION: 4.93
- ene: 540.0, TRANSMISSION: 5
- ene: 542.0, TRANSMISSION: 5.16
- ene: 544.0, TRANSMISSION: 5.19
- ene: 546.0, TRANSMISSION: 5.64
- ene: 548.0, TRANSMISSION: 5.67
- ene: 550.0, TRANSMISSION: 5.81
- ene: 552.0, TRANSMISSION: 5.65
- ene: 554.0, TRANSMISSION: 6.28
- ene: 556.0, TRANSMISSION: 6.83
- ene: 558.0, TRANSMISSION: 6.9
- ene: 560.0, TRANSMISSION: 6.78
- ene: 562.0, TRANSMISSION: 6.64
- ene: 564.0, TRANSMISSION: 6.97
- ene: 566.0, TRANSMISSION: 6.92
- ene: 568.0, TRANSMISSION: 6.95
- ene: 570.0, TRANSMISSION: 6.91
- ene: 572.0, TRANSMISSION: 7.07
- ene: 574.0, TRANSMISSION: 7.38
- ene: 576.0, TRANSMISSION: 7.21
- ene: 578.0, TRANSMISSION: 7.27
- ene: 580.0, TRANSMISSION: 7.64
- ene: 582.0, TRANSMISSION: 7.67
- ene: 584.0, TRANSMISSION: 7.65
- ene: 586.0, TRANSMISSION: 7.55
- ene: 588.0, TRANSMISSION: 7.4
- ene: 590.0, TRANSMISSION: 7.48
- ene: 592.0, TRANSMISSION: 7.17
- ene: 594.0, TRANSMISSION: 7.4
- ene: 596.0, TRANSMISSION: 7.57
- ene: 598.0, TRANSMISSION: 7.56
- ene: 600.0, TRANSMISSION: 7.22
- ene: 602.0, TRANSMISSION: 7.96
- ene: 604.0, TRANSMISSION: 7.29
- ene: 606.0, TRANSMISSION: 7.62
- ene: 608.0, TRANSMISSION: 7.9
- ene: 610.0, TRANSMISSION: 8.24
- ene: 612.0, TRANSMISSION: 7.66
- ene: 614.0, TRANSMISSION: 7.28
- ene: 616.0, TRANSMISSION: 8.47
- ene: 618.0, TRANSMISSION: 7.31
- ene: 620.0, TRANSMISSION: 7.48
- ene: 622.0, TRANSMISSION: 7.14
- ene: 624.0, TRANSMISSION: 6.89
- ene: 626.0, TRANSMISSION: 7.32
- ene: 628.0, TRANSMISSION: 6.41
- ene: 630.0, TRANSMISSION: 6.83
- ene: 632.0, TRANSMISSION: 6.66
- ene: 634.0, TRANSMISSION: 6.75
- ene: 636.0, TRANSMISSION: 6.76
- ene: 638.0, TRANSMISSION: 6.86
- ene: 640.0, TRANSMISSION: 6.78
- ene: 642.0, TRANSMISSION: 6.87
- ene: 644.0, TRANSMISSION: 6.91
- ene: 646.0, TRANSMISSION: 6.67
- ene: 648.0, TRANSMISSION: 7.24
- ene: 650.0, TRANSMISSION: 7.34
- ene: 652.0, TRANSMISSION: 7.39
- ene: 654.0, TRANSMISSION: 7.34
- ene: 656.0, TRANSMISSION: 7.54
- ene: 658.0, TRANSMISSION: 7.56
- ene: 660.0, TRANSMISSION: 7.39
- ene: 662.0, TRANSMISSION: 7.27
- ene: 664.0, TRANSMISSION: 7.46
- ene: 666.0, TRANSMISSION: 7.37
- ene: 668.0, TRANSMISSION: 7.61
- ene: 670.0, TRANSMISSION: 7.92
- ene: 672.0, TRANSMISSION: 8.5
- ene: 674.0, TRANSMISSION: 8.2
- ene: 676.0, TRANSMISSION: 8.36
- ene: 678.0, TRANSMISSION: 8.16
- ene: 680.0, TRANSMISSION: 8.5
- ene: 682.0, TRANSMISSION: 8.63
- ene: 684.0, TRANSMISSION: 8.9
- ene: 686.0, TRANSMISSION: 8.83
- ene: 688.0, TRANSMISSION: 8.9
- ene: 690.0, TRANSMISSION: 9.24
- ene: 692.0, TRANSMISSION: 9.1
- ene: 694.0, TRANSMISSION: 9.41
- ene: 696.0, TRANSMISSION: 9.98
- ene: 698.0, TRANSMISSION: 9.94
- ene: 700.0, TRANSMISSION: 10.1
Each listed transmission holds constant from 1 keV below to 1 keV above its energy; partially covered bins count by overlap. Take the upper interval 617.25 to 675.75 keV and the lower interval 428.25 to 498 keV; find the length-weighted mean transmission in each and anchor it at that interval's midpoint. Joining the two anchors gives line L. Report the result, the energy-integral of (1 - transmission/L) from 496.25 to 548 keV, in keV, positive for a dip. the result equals 4.4 keV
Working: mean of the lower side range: 6.12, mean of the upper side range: 7.25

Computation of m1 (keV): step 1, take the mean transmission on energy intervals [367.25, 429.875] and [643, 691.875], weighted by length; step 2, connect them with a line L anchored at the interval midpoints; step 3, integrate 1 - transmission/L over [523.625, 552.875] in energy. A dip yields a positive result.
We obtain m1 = 3.8 keV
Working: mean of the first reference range 4.44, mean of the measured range 5.42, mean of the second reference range 7.91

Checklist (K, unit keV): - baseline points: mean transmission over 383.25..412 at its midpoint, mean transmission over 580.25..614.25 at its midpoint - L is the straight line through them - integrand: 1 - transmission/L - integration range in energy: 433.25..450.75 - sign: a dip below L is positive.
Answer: -3.0 keV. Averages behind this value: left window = 4.14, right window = 7.57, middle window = 5.74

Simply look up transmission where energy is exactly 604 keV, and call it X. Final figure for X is 7.29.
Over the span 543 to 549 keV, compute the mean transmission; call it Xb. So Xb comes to 5.5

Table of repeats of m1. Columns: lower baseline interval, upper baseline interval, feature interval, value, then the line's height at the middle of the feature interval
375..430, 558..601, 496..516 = -1.7 keV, 6.09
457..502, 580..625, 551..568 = 1.3 keV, 7.17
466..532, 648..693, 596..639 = 1.3 keV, 7.55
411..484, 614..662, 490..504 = -2.2 keV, 6.03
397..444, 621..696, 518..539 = 1.9 keV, 6.1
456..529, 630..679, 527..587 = 3.9 keV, 6.76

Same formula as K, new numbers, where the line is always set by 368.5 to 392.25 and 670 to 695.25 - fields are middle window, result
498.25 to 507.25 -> -0.7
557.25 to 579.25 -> 0.3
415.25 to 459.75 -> -1.2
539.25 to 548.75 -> 2.0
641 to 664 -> 2.9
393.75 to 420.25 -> 3.5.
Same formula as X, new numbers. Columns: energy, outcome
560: 6.78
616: 8.47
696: 9.98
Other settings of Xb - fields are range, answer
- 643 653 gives 7.11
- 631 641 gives 6.76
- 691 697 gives 9.5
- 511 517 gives 6.26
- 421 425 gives 4.98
